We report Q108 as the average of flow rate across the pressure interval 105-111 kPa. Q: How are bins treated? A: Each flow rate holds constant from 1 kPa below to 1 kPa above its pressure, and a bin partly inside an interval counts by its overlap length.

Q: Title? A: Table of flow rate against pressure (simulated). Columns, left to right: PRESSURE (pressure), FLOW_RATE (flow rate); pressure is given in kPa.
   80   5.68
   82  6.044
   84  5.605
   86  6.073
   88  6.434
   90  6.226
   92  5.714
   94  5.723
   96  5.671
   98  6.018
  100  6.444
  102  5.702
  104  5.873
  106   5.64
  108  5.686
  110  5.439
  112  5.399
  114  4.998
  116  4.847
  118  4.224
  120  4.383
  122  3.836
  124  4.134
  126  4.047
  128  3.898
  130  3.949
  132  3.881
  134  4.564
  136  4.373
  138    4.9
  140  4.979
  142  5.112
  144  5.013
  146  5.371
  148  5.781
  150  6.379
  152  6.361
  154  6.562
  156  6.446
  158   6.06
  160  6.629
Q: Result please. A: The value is 5.59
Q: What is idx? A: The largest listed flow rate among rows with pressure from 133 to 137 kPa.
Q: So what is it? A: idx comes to 4.564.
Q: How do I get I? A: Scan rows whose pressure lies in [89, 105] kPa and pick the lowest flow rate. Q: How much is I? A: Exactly 5.671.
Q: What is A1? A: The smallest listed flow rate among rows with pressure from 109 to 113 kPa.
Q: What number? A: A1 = 5.399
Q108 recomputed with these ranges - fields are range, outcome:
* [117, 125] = 4.14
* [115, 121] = 4.48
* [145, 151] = 5.84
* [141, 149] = 5.32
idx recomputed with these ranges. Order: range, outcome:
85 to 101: 6.444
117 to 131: 4.383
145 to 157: 6.562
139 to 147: 5.371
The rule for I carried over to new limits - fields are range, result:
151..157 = 6.361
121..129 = 3.836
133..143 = 4.373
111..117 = 4.847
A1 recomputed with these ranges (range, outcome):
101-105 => 5.702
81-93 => 5.605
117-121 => 4.224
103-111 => 5.439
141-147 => 5.013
